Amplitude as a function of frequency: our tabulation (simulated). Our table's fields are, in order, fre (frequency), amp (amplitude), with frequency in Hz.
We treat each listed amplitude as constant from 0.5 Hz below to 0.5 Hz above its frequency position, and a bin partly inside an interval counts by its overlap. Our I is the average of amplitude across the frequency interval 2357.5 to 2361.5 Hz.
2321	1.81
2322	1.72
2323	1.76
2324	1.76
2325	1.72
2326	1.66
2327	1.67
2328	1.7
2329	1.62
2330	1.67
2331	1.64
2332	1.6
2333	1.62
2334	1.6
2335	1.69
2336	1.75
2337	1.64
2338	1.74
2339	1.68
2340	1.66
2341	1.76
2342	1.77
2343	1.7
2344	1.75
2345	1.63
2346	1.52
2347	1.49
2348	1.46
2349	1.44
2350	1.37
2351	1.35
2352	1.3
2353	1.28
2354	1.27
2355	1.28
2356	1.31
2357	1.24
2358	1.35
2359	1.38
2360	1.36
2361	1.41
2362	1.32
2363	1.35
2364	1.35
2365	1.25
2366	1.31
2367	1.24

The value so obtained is 1.38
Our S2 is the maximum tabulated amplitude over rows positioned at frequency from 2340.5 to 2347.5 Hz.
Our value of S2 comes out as 1.77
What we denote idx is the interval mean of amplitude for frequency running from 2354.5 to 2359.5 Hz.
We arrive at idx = 1.31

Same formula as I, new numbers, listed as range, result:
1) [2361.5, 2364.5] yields 1.34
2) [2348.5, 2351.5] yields 1.39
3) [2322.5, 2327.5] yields 1.71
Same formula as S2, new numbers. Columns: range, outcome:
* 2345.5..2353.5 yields 1.52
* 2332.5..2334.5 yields 1.62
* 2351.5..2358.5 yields 1.35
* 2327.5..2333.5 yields 1.7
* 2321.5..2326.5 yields 1.76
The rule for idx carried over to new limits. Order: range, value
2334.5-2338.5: 1.71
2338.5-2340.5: 1.67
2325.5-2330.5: 1.66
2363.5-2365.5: 1.3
